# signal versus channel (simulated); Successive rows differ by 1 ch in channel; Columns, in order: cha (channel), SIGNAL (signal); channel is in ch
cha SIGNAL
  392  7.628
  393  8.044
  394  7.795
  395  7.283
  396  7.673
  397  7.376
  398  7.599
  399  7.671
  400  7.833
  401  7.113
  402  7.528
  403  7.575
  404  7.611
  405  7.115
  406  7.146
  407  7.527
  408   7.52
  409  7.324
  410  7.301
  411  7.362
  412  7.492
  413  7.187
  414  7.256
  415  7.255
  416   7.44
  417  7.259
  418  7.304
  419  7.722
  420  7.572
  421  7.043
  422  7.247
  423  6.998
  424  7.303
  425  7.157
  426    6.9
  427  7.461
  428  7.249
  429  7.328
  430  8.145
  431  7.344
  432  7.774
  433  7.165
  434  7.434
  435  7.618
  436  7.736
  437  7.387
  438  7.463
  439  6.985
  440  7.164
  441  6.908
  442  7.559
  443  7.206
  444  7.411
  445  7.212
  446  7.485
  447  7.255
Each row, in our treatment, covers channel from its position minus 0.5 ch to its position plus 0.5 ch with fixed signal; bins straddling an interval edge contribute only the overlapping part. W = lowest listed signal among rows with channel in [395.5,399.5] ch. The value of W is 7.376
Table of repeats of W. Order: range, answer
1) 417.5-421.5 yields 7.043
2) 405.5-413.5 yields 7.146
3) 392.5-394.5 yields 7.795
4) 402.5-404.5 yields 7.575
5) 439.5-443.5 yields 6.908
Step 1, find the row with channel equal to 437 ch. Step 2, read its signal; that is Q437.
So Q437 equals 7.387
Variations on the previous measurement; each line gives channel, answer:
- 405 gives 7.115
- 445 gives 7.212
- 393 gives 8.044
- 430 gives 8.145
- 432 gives 7.774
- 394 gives 7.795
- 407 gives 7.527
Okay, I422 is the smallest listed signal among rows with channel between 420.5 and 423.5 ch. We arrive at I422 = 6.998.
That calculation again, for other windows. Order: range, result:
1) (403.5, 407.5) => 7.115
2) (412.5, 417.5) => 7.187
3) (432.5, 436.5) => 7.165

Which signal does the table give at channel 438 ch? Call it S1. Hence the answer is 7.463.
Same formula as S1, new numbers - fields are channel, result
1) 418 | 7.304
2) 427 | 7.461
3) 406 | 7.146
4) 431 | 7.344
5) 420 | 7.572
